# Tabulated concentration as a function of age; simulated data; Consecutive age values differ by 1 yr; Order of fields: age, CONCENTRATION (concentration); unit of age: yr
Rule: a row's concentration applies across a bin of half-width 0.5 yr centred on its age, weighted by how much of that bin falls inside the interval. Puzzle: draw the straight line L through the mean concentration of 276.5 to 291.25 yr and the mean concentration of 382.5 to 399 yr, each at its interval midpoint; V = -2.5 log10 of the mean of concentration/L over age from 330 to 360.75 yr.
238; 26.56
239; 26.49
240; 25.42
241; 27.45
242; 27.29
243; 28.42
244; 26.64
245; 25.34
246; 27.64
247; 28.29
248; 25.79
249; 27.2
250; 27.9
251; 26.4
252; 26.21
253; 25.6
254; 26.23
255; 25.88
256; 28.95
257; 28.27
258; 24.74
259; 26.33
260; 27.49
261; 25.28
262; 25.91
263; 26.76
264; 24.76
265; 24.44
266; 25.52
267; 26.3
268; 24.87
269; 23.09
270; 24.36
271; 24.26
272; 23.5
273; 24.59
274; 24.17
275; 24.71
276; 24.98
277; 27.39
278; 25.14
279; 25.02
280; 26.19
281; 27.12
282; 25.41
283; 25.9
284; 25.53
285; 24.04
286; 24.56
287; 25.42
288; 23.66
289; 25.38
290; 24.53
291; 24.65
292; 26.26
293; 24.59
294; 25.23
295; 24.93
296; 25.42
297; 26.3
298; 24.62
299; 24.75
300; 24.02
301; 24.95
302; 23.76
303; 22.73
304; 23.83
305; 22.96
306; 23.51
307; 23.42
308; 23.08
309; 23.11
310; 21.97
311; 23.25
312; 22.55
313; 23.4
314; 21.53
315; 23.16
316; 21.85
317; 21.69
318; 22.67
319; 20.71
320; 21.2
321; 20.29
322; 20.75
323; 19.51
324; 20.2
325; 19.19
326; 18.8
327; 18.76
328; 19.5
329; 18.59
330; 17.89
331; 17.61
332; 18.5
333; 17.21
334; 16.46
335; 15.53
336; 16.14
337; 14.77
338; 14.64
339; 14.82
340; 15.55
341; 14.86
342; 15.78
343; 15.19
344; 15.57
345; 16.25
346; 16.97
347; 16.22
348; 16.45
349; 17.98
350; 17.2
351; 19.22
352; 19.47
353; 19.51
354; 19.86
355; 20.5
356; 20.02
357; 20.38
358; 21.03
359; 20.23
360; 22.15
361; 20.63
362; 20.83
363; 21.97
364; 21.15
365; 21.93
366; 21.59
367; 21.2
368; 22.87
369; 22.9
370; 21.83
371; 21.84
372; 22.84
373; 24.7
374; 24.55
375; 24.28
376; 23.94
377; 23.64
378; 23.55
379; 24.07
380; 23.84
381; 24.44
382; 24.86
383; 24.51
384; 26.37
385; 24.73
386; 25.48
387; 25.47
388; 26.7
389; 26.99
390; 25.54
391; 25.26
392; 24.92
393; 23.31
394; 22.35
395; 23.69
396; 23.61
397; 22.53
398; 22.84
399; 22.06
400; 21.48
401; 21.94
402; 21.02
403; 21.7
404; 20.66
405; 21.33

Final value 0.38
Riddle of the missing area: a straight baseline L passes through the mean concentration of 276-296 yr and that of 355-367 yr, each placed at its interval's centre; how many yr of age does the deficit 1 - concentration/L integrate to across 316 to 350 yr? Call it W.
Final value 7.3 yr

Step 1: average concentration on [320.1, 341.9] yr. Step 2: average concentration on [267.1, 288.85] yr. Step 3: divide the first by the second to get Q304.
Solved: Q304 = 0.7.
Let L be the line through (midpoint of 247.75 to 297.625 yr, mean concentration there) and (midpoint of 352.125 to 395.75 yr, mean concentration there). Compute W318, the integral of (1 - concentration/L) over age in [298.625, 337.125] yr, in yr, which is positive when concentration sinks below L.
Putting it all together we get 5.6 yr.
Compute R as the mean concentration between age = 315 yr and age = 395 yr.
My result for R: 20.7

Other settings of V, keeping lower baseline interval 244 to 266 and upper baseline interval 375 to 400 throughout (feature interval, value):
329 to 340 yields 0.46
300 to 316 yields 0.11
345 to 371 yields 0.23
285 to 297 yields 0.04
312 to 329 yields 0.22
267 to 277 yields 0.07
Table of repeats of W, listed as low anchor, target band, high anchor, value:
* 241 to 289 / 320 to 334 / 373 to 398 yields 3.4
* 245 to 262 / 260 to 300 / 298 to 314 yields -0.2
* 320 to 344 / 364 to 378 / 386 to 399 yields -0.6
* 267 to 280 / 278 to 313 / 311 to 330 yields -2.4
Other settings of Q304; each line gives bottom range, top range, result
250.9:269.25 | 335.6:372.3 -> 0.73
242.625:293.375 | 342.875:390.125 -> 0.85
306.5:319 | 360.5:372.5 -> 0.97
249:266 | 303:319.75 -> 0.86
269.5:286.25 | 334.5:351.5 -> 0.64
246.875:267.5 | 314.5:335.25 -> 0.74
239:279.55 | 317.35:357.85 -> 0.70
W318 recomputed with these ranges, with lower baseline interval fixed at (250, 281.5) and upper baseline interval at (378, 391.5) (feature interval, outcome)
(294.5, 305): 0.4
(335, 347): 4.6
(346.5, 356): 2.5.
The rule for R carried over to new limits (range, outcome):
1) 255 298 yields 25.4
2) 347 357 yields 18.9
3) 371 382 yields 23.9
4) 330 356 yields 17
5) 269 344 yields 22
